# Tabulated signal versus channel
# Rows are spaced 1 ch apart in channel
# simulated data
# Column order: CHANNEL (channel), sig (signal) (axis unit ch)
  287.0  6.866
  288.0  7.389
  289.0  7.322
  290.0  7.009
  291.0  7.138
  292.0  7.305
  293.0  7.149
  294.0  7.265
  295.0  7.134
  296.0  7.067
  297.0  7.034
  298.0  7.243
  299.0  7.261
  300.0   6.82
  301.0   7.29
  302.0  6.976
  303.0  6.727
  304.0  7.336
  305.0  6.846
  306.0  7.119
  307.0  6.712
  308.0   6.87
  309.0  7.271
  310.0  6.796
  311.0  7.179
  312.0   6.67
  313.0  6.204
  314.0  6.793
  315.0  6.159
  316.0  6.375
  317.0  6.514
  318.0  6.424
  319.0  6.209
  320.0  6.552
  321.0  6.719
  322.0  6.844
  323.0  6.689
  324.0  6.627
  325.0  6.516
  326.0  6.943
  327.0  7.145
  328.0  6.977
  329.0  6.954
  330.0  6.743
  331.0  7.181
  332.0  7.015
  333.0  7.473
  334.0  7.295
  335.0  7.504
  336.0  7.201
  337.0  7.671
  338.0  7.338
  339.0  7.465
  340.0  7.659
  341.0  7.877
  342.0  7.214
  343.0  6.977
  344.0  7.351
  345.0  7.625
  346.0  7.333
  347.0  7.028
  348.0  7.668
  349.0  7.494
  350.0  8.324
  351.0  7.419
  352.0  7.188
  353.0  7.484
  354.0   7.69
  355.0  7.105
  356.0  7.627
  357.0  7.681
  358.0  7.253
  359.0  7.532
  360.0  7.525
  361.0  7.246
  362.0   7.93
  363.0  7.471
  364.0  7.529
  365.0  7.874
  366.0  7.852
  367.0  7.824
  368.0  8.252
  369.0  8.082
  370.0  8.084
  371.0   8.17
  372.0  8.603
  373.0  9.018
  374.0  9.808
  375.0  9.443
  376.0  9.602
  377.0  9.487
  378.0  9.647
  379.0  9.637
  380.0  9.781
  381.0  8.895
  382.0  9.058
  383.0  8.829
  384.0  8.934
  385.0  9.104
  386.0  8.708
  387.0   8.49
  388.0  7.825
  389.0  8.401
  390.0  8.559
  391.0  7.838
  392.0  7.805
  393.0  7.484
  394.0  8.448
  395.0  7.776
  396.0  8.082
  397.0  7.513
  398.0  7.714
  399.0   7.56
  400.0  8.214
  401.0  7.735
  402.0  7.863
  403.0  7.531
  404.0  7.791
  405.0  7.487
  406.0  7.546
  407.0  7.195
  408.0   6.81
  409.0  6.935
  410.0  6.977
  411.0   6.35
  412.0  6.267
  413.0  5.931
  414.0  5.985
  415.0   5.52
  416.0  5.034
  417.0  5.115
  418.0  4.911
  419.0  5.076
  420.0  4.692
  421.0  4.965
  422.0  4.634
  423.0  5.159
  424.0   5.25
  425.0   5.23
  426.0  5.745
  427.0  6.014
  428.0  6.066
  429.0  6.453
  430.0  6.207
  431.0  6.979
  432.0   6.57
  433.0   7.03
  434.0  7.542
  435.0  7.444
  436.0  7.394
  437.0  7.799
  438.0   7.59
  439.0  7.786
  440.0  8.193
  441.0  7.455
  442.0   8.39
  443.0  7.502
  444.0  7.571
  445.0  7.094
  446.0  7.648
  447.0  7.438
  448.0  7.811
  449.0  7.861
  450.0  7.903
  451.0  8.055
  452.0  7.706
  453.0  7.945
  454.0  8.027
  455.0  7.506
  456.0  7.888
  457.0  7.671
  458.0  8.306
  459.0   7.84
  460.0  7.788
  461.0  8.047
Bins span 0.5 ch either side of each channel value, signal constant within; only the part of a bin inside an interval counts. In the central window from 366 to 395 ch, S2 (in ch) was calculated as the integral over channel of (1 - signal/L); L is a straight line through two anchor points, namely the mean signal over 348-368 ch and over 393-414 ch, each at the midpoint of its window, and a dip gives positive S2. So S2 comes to -4.6 ch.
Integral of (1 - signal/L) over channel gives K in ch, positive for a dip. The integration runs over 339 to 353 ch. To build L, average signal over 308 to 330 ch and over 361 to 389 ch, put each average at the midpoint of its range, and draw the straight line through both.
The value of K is 0.3 ch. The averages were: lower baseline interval 6.7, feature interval 7.47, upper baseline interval 8.63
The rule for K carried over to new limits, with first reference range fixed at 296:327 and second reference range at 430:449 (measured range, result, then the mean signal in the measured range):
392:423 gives 2.6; 6.7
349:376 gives -3.3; 7.95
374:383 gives -2.9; 9.43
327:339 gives -0.5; 7.22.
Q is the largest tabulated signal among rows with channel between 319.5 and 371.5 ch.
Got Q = 8.324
